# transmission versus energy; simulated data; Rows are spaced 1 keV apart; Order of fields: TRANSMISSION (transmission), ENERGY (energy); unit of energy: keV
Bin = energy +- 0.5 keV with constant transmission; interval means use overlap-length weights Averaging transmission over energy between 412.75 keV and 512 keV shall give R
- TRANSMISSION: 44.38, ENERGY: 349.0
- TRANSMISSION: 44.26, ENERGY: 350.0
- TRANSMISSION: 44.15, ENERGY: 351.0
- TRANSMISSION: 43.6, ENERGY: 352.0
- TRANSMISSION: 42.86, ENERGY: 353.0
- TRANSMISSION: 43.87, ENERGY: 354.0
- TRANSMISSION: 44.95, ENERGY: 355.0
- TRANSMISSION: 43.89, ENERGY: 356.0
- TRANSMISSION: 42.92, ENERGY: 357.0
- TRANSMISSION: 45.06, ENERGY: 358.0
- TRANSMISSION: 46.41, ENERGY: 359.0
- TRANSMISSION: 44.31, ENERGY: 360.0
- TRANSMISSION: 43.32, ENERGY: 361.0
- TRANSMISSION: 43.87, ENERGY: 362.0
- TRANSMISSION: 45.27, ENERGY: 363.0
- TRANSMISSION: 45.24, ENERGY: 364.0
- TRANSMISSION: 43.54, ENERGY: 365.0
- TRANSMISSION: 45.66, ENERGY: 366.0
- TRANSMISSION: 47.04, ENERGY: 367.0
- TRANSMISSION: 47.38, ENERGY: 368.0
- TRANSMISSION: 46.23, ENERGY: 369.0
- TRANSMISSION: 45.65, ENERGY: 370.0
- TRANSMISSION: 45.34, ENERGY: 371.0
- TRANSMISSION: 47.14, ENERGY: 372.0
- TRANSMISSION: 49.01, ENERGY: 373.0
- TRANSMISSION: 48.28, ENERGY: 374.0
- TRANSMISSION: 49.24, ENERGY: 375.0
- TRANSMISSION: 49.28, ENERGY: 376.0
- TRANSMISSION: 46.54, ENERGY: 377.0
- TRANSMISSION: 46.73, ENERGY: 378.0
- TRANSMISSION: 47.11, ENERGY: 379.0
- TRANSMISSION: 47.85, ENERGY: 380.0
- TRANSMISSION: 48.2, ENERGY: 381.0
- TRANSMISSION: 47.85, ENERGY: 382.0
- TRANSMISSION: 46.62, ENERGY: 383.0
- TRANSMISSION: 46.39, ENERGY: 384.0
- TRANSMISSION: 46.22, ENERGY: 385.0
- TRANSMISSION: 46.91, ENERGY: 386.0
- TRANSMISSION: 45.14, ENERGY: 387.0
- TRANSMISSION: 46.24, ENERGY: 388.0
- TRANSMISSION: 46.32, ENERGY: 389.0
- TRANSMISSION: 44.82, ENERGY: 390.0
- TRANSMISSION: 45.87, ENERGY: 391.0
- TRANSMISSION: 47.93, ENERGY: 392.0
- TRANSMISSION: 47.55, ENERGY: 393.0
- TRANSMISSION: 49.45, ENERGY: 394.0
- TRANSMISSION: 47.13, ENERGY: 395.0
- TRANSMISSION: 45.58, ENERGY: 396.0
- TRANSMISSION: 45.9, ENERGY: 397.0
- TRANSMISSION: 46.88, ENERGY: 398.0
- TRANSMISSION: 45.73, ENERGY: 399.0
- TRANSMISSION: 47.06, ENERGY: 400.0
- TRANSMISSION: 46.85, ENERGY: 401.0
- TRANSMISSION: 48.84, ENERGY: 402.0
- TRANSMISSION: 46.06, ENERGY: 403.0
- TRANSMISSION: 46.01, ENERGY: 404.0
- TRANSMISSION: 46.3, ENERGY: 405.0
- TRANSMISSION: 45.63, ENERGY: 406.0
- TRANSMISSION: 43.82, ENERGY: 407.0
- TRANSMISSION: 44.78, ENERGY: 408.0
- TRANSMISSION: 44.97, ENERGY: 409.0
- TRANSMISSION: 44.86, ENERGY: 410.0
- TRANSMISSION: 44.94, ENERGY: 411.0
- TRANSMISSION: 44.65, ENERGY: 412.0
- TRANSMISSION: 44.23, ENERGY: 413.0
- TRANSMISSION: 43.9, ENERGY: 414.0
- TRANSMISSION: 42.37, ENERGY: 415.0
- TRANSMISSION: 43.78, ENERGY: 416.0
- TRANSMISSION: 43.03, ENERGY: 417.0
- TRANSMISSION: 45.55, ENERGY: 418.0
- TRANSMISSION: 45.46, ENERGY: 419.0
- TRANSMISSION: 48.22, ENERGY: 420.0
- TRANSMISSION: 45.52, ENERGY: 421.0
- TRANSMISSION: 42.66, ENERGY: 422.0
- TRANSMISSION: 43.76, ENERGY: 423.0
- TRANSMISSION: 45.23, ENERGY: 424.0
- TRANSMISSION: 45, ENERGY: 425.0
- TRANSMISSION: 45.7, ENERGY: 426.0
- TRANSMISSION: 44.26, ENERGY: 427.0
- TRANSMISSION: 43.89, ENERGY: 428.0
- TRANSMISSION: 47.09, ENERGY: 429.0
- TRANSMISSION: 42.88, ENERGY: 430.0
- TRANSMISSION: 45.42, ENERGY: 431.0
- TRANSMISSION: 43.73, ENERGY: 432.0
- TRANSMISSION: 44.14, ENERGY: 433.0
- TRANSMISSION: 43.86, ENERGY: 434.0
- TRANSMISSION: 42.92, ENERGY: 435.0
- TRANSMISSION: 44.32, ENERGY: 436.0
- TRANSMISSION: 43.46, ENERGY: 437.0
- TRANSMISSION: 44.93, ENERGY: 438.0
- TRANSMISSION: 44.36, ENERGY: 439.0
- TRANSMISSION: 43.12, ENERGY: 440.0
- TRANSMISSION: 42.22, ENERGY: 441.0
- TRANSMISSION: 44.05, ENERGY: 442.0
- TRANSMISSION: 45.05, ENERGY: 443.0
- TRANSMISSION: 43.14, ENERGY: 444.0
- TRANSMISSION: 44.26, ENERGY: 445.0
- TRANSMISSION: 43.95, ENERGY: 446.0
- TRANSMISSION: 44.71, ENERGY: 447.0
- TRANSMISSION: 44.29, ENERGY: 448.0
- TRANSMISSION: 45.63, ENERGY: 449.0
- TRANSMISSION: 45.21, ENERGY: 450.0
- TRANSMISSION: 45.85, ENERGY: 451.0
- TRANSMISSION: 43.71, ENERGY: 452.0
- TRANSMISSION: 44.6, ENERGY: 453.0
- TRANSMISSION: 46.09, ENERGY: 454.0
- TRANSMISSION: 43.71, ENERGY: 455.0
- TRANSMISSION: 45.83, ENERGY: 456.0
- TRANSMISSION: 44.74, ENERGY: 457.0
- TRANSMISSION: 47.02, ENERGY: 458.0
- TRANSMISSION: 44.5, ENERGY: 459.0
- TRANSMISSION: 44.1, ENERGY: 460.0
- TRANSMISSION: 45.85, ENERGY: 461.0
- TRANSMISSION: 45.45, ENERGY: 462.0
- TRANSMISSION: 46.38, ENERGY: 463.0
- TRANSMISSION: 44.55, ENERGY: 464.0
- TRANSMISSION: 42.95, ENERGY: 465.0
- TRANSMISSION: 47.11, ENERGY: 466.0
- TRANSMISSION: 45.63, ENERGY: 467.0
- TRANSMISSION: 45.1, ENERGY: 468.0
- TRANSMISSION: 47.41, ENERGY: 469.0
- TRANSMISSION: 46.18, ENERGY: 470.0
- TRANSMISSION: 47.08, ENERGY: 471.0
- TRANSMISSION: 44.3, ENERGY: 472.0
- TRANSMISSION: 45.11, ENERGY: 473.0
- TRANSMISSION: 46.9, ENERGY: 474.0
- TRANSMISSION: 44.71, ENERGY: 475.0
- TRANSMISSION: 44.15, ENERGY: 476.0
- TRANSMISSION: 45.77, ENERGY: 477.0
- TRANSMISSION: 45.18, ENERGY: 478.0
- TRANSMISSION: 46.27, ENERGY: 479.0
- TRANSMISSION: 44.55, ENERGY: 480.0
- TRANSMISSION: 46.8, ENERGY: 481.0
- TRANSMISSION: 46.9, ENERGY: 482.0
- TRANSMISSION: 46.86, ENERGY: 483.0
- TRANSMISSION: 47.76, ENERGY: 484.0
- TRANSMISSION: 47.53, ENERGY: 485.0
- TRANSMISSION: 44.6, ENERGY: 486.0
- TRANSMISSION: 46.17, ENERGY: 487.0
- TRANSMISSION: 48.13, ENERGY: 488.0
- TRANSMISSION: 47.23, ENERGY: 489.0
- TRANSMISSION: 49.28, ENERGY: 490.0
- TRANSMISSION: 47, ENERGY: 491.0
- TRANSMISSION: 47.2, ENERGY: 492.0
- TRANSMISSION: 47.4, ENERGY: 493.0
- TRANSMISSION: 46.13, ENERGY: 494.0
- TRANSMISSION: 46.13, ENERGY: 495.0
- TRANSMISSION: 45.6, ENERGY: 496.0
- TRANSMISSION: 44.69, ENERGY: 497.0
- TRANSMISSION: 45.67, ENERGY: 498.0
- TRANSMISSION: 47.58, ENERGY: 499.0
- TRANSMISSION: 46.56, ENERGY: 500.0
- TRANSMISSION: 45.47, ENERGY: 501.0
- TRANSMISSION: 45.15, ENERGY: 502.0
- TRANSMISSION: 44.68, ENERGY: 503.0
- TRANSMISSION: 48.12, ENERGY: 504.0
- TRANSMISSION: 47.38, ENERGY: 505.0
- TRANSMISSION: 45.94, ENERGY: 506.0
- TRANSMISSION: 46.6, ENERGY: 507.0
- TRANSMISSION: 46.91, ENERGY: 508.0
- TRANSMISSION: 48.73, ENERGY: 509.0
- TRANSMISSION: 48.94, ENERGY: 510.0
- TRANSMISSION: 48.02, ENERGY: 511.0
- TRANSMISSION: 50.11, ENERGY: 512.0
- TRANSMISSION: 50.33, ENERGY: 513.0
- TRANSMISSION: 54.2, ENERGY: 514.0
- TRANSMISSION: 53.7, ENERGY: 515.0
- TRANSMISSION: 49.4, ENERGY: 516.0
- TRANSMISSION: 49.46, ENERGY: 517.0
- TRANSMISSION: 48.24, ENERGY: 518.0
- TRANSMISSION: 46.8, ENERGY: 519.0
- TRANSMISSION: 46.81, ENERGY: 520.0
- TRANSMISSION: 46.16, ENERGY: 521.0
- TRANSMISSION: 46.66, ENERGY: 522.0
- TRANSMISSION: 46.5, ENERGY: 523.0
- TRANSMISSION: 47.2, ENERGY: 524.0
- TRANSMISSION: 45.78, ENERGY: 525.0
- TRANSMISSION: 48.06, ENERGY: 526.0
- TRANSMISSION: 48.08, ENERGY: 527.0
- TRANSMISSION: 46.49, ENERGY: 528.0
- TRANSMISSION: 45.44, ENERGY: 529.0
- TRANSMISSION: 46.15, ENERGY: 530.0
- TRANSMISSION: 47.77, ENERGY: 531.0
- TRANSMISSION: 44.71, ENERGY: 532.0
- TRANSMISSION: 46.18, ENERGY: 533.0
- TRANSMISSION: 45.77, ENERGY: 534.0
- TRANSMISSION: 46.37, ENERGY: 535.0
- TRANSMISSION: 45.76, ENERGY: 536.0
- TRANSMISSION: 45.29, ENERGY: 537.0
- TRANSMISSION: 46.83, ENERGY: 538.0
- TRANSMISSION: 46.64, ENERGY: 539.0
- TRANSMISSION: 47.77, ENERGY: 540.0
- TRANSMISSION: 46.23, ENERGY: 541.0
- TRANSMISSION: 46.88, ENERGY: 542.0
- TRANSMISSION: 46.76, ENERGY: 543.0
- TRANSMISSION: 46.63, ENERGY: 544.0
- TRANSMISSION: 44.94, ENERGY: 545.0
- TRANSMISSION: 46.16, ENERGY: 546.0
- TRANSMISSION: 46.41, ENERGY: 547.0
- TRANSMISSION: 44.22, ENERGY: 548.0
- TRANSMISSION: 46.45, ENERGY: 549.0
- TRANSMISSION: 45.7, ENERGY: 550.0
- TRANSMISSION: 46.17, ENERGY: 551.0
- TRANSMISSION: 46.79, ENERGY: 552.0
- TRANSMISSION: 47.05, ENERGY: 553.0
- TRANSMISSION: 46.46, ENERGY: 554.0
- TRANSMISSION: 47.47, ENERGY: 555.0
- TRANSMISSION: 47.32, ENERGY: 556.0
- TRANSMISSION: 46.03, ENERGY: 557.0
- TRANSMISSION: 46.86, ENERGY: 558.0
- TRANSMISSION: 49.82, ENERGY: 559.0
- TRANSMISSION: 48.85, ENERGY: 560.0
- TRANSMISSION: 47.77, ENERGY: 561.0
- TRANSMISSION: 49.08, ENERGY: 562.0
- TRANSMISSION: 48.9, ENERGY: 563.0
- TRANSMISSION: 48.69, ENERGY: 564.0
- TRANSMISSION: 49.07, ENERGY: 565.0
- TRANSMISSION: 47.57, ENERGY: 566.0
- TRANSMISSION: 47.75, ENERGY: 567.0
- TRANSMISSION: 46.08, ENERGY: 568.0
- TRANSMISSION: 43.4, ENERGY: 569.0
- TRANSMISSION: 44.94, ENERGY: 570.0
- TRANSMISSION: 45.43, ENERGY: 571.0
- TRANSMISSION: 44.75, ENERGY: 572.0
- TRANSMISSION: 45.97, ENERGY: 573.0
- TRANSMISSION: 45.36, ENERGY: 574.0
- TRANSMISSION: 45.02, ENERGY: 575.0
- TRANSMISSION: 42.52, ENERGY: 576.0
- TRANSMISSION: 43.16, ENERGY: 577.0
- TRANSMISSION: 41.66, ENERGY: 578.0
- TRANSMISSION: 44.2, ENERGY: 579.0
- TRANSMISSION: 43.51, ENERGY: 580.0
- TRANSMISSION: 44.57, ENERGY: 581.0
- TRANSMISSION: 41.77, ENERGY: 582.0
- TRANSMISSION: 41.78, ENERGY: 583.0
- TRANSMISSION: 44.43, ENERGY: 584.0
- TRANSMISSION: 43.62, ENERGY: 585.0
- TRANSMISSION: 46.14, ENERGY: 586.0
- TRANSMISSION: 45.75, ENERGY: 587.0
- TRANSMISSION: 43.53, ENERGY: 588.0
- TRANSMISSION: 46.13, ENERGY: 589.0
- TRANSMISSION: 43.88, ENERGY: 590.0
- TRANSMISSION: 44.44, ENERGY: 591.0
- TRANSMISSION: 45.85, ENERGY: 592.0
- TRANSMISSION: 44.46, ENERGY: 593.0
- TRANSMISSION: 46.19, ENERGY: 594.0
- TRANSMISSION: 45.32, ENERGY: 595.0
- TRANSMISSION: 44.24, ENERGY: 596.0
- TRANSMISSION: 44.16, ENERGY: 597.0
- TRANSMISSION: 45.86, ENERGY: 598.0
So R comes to 45.5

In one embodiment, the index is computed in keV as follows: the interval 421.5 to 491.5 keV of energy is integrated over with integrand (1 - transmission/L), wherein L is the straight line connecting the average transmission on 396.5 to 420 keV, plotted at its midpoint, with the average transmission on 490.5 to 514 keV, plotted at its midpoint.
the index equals 1.6 keV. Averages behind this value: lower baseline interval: 45.3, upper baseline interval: 47.1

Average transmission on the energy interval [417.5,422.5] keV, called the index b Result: 45.5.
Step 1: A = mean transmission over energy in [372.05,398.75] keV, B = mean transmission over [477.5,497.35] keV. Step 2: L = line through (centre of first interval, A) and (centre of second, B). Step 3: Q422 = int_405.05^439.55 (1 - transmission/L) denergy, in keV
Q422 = 1.8 keV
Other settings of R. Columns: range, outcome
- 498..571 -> 47.1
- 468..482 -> 45.7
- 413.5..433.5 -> 44.6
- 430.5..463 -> 44.5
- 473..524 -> 47.1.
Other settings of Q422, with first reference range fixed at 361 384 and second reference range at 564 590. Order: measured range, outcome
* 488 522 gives -1.62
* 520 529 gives -0.30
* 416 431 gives 0.44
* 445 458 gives 0.29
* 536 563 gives -1.06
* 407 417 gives 0.46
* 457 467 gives 0.12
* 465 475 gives -0.02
